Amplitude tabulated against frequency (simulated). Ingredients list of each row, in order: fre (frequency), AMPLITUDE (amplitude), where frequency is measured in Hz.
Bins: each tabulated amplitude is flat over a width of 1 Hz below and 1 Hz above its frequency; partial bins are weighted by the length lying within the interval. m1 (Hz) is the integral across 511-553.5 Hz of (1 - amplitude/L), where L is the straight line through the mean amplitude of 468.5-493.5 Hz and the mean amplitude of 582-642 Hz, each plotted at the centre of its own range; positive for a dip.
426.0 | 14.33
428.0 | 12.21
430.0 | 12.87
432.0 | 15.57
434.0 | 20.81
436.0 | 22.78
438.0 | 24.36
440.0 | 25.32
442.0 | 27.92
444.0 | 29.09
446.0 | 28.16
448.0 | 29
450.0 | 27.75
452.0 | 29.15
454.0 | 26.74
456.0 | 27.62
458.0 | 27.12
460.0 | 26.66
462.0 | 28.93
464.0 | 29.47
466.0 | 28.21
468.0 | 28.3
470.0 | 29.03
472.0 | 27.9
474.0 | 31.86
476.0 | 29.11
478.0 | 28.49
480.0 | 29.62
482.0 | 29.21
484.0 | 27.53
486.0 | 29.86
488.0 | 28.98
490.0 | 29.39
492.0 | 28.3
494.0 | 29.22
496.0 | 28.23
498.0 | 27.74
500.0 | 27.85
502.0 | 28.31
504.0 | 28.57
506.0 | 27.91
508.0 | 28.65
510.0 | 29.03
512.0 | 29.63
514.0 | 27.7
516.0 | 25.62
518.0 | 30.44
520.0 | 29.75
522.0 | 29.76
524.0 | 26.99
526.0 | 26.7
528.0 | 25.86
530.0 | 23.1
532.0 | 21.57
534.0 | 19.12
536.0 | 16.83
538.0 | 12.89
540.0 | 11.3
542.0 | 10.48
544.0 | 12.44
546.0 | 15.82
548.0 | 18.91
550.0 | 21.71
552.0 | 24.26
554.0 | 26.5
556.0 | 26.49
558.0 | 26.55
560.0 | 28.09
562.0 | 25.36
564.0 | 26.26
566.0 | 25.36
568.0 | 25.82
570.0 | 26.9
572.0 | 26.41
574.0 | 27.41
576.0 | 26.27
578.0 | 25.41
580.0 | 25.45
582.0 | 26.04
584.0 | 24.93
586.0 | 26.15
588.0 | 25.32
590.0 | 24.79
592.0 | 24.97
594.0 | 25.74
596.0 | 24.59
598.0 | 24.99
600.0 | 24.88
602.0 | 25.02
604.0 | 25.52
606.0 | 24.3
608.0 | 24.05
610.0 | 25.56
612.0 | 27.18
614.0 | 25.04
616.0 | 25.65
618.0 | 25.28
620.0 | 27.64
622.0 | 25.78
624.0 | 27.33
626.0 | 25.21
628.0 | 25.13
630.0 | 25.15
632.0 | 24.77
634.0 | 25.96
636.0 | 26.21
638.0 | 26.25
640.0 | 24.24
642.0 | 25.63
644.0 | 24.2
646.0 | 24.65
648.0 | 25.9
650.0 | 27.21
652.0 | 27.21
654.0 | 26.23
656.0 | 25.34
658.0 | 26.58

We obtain 8.8 Hz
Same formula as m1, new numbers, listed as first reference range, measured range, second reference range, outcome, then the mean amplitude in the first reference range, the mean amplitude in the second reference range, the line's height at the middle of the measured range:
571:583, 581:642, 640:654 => 1.1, 26.2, 25.7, 25.9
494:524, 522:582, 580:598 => 8.7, 28.5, 25.3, 26.8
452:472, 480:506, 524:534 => -2.4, 28.1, 24.1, 26.2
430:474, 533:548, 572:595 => 6.7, 26.5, 25.7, 26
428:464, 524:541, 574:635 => 3.5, 25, 25.5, 25.3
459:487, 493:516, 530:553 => -4.8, 28.9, 17.1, 23.5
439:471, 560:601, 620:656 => 1.2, 28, 25.8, 26.5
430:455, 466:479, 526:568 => -2.8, 25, 21.2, 23.9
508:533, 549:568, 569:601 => 0.5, 27.2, 25.6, 26.3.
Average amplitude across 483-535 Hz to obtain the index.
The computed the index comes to 27.5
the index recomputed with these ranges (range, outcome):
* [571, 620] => 25.5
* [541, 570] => 22.6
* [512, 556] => 22.1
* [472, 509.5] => 28.8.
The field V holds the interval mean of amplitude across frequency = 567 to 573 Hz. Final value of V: 26.4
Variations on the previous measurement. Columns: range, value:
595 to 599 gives 24.8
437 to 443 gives 25.9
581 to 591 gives 25.4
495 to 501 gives 27.9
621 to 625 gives 26.6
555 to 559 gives 26.5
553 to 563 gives 26.6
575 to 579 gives 25.8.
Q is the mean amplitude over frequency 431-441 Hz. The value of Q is 21.8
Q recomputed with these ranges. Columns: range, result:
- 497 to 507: 28.1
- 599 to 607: 24.9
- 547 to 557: 23.6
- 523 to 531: 25.7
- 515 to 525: 28.5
